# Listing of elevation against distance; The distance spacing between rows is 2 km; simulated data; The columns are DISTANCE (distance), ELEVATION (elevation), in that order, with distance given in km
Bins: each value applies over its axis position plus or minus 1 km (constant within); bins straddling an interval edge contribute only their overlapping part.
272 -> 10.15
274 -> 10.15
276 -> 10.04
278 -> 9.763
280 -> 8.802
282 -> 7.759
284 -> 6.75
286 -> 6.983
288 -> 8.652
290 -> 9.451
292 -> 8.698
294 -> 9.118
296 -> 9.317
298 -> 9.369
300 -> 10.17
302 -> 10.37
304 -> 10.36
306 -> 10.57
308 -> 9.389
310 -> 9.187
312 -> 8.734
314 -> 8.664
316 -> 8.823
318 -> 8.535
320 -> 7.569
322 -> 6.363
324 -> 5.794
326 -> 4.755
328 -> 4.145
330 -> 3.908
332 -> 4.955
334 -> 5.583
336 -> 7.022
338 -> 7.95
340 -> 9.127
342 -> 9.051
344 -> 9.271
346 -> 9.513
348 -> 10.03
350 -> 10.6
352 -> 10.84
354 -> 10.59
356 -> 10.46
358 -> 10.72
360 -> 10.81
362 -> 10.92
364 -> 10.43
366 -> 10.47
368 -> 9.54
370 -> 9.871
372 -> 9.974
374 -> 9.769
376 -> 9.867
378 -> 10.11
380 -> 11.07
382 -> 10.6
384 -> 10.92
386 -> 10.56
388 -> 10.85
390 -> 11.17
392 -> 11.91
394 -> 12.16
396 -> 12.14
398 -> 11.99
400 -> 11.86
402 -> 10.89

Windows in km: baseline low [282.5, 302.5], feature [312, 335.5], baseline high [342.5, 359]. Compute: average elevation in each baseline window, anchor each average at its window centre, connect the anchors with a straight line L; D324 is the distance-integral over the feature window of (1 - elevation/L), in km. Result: 7.7 km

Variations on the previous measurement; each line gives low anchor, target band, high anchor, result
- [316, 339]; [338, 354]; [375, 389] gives -4.2 km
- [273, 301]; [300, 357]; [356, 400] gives 8.4 km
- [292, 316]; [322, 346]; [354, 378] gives 7.9 km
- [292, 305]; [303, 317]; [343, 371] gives 0.6 km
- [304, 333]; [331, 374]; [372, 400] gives -0.9 km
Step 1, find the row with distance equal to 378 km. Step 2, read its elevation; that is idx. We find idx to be 10.11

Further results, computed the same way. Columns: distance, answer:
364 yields 10.43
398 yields 11.99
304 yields 10.36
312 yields 8.734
